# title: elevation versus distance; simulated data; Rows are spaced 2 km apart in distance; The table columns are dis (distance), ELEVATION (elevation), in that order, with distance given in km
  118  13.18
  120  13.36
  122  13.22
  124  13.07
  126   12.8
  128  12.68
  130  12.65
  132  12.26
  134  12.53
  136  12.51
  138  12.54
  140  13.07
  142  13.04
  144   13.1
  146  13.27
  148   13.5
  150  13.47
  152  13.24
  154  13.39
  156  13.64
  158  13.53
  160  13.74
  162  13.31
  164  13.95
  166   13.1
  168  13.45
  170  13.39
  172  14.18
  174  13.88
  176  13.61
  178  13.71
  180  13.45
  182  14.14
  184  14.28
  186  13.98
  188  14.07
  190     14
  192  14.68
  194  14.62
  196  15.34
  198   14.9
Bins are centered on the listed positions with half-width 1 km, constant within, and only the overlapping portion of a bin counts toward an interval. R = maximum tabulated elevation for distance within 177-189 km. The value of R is 14.28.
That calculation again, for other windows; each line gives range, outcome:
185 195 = 14.68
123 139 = 13.07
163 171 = 13.95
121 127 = 13.22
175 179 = 13.71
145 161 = 13.74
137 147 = 13.27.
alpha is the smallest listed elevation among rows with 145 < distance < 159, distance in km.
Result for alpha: 13.24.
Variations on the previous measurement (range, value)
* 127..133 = 12.26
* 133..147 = 12.51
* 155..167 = 13.1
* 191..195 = 14.62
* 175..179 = 13.61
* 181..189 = 13.98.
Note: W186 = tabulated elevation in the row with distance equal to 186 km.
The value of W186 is 13.98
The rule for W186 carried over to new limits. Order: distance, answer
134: 12.53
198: 14.9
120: 13.36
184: 14.28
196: 15.34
